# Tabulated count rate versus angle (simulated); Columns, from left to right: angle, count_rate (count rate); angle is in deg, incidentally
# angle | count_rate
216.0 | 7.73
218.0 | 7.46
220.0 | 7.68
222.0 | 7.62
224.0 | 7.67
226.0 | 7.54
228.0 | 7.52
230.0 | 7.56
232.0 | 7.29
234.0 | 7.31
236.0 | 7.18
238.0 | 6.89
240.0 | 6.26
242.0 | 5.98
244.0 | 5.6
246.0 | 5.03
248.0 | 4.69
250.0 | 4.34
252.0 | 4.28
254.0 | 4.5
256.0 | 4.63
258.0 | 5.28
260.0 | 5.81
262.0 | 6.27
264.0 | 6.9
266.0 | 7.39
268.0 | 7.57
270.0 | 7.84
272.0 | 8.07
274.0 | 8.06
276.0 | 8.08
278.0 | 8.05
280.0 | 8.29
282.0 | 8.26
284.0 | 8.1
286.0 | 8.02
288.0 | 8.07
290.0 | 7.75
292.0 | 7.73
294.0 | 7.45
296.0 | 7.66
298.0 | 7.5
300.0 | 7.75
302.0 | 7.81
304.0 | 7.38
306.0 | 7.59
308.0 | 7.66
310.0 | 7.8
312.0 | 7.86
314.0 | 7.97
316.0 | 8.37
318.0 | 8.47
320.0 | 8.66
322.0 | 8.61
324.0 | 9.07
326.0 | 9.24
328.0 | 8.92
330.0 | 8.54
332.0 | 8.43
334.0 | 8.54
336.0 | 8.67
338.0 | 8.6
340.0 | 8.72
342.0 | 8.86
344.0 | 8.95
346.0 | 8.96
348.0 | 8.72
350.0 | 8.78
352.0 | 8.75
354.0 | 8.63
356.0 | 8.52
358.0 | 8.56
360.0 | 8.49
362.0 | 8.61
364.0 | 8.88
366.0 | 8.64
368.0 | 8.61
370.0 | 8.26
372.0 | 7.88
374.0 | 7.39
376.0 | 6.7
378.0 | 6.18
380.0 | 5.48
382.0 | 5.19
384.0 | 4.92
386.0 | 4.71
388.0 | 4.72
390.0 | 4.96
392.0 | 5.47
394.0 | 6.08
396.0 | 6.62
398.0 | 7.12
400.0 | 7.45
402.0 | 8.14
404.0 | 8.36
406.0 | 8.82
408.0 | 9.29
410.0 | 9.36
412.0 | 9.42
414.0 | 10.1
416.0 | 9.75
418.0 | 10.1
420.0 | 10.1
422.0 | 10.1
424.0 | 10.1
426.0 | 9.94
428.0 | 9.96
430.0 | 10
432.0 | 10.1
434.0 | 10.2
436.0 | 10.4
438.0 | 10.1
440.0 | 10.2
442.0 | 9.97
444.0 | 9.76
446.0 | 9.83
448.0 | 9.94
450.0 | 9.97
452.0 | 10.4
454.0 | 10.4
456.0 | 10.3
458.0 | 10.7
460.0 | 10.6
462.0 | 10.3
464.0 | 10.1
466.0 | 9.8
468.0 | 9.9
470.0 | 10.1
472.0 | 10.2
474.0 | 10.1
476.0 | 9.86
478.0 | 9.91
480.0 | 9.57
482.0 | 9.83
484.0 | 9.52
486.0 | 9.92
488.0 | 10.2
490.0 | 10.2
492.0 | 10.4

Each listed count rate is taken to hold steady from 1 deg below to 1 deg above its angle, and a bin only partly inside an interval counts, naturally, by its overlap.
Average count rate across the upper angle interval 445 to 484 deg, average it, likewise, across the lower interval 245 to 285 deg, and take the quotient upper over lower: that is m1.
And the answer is 1.53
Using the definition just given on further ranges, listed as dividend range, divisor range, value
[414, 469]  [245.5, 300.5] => 1.46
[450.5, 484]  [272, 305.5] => 1.28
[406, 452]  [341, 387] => 1.28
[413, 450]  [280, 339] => 1.23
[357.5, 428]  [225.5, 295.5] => 1.15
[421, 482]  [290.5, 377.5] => 1.22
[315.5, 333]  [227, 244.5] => 1.27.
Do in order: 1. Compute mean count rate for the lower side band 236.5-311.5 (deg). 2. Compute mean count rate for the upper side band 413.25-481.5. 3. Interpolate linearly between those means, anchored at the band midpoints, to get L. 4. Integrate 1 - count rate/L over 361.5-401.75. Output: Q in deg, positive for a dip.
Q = 9.8 deg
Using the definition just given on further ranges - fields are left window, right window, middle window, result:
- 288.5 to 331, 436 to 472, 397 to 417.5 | 1.5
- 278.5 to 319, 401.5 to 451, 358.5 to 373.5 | 0.7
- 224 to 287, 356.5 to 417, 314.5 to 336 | -4.6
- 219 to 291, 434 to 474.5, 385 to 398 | 5.1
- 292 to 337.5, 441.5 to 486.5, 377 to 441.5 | 8.0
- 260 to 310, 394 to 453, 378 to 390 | 5.2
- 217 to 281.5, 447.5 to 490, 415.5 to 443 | -1.8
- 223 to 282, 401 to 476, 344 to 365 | -0.7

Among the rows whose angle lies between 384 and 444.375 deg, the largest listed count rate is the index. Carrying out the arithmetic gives 10.4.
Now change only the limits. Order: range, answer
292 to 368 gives 9.24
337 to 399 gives 8.96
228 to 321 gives 8.66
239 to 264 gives 6.9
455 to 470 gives 10.7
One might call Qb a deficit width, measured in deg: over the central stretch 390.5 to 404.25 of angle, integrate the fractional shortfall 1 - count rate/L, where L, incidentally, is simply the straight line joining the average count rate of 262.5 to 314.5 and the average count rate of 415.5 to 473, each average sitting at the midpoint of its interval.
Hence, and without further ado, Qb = 3.7 deg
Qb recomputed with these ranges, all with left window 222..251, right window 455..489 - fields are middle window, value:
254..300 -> -1.25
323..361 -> -2.96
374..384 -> 3.14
